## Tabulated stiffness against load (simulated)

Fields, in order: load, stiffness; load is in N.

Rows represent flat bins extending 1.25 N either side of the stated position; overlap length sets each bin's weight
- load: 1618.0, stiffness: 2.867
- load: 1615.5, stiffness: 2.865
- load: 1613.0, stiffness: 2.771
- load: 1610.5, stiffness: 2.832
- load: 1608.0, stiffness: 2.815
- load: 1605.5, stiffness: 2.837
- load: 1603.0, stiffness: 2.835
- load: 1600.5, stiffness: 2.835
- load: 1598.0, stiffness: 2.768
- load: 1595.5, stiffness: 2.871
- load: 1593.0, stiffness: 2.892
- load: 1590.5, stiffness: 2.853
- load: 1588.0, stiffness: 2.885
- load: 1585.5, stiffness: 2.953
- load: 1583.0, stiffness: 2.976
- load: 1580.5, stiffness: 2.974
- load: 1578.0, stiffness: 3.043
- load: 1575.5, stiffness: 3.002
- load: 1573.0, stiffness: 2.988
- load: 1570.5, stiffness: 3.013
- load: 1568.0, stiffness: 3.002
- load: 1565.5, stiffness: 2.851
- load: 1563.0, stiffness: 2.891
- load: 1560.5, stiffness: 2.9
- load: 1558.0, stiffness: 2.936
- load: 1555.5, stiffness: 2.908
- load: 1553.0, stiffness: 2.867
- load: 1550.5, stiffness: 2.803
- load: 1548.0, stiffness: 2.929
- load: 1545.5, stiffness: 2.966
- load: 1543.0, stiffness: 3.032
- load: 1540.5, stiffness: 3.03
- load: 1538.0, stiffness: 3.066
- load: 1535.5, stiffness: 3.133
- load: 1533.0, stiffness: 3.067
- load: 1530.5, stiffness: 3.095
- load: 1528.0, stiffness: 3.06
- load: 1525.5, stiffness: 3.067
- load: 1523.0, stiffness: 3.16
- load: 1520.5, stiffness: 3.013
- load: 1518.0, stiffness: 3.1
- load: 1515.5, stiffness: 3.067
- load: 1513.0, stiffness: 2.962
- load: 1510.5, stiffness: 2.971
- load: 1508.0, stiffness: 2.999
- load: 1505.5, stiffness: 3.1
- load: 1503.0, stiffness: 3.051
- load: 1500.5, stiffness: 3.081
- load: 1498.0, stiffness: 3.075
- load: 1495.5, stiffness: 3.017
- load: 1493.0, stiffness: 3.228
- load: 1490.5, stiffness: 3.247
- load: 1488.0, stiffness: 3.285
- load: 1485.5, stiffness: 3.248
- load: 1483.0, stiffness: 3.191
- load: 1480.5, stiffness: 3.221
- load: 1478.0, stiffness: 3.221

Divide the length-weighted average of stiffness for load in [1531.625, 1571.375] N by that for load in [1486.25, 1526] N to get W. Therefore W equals 0.96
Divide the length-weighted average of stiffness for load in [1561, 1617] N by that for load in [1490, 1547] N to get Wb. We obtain 0.95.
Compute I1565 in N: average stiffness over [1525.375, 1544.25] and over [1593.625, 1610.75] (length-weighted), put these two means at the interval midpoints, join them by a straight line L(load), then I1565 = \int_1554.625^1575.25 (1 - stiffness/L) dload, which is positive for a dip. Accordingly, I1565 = 0.2 N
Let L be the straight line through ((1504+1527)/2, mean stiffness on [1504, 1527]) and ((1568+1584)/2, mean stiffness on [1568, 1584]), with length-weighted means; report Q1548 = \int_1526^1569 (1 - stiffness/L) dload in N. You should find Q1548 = 0.7 N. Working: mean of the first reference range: 3.05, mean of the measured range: 2.97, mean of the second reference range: 3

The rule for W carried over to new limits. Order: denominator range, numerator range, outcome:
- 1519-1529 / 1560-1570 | 0.95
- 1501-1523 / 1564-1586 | 0.98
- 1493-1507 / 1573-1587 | 0.97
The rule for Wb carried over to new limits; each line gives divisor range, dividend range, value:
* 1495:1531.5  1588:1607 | 0.93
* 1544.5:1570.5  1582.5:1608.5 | 0.98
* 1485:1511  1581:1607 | 0.92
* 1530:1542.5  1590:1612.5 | 0.92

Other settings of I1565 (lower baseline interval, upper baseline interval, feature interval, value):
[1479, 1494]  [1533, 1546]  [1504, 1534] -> 0.7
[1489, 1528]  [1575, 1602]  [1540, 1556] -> 0.3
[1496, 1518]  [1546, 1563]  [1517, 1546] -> -1.0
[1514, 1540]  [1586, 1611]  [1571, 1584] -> -0.4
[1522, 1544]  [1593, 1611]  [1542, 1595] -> 0.3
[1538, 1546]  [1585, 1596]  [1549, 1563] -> 0.5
